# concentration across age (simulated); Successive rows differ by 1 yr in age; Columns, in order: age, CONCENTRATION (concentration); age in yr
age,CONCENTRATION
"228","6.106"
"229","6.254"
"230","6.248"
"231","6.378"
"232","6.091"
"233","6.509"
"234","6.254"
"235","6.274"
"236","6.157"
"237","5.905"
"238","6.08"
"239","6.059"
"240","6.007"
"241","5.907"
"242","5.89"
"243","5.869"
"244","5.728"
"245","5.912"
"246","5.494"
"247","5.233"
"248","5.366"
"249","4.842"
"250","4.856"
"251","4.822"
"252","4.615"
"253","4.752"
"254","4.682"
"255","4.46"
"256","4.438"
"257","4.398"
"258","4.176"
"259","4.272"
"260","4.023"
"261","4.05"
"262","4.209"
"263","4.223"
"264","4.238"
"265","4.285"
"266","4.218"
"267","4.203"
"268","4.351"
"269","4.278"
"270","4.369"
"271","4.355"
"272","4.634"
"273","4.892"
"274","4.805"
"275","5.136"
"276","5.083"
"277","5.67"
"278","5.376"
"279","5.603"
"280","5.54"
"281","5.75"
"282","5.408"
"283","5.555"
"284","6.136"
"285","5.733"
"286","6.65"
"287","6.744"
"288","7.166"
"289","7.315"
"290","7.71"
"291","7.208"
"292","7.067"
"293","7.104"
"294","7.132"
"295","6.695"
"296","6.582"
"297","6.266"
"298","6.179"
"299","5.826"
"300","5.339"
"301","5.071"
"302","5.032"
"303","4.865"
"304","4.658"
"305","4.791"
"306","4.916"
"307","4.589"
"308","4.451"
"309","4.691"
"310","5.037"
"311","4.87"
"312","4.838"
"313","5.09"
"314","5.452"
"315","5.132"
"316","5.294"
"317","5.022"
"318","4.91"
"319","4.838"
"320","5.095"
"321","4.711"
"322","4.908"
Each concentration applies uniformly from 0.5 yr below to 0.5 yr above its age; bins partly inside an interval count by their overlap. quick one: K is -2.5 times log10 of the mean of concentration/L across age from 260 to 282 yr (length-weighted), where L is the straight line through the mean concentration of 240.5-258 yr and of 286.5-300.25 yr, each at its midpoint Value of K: 0.25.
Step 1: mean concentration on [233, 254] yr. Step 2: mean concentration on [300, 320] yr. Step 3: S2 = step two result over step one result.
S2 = 0.9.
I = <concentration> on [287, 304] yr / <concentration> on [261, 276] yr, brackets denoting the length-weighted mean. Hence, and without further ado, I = 1.43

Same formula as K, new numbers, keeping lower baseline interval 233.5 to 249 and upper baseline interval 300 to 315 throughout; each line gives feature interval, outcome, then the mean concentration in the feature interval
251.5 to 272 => 0.27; 4.34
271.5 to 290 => -0.10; 5.79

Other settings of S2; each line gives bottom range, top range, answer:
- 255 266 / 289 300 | 1.59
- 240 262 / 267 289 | 1.09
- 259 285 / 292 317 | 1.13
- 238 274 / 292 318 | 1.12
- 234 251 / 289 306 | 1.07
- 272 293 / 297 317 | 0.85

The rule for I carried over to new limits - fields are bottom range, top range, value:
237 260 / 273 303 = 1.17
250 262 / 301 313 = 1.09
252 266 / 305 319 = 1.14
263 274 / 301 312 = 1.09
